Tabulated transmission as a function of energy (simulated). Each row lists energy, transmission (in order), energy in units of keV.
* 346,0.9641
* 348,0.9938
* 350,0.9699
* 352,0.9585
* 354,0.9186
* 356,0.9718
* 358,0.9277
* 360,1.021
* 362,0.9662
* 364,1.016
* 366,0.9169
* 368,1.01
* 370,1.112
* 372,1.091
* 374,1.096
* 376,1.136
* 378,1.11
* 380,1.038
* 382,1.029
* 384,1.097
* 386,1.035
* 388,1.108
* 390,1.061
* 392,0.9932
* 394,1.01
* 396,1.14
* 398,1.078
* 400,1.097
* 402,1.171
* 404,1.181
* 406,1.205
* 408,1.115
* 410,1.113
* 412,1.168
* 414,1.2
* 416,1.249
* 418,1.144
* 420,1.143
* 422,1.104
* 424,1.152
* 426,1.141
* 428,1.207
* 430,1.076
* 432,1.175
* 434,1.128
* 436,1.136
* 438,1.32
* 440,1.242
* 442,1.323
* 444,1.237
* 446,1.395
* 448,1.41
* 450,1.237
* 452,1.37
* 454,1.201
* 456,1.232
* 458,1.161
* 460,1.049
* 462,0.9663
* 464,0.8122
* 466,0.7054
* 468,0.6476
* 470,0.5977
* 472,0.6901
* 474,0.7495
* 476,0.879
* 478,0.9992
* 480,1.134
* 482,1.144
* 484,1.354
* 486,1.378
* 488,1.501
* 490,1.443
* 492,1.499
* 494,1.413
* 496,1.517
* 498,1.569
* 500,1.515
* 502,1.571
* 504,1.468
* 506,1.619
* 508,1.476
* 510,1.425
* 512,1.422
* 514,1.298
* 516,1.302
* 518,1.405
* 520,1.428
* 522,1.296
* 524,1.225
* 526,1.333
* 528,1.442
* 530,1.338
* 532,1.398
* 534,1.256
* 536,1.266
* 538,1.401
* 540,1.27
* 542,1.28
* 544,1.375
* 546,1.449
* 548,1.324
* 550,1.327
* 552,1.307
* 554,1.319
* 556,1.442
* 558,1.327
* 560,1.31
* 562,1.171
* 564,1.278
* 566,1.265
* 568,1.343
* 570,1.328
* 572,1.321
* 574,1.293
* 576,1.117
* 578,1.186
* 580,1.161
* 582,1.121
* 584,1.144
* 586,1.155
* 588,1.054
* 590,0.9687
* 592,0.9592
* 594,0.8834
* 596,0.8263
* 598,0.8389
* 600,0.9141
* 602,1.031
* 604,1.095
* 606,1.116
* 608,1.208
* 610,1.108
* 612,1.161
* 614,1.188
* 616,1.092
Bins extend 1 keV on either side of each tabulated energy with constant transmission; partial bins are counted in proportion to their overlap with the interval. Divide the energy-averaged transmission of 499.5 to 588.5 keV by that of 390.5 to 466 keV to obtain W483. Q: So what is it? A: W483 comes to 1.1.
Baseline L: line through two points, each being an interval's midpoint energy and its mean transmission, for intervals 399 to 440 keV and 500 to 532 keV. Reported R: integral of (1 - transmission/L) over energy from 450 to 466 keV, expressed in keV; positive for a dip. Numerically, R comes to 2.07 keV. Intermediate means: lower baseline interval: 1.16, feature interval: 1.1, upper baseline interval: 1.41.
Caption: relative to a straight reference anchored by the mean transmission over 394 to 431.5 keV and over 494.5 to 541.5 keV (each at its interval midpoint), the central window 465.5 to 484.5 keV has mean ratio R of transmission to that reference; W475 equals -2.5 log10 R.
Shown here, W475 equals 0.42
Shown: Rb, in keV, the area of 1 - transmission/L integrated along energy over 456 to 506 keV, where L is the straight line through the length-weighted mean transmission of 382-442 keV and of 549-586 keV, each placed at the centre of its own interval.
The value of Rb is 1.2 keV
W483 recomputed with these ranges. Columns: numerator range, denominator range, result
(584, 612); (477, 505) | 0.73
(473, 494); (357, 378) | 1.18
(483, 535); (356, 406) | 1.34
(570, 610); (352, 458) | 0.96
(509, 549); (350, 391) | 1.31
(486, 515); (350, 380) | 1.45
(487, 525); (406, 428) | 1.25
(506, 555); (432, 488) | 1.23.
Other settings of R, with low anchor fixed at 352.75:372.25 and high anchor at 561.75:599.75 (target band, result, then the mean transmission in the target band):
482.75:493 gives -3.5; 1.43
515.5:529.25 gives -3.3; 1.35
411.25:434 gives -2.9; 1.16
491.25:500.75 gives -3.8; 1.5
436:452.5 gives -4.2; 1.3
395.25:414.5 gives -2.4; 1.15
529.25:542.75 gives -2.7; 1.32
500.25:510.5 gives -4.2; 1.52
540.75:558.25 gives -3.9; 1.35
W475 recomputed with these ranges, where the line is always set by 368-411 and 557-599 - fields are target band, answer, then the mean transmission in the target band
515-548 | -0.18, 1.34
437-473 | 0.02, 1.09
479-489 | -0.16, 1.3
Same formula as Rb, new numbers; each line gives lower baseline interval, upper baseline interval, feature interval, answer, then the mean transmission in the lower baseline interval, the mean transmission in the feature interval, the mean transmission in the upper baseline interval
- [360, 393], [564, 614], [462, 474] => 4.0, 1.05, 0.718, 1.11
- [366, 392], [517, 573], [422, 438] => -0.1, 1.07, 1.15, 1.33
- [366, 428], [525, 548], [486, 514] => -4.4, 1.11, 1.48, 1.35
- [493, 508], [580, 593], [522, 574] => -2.2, 1.52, 1.32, 1.07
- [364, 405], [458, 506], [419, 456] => -3.2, 1.07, 1.22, 1.17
